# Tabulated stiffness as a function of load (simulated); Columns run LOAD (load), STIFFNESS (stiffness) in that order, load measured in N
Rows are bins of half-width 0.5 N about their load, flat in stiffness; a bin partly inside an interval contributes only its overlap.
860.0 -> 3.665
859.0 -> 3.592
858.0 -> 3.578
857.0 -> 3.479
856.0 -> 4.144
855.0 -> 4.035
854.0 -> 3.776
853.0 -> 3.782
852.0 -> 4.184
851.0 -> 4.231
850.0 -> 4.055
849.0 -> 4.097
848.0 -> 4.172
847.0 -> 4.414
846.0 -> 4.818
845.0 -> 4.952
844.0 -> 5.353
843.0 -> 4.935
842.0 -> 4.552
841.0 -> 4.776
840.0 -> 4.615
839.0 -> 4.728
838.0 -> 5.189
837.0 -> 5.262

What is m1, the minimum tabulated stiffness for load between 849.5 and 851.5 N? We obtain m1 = 4.055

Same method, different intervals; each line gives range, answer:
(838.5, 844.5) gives 4.552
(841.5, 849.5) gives 4.097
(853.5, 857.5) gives 3.479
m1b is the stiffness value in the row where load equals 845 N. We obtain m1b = 4.952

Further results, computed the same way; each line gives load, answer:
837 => 5.262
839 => 4.728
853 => 3.782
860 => 3.665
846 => 4.818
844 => 5.353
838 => 5.189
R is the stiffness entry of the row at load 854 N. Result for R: 3.776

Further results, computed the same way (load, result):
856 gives 4.144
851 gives 4.231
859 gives 3.592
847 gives 4.414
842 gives 4.552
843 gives 4.935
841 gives 4.776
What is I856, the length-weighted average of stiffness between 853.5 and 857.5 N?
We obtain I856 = 3.86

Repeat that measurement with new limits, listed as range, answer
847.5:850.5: 4.11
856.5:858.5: 3.53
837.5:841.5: 4.83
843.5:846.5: 5.04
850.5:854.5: 3.99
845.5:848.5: 4.47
